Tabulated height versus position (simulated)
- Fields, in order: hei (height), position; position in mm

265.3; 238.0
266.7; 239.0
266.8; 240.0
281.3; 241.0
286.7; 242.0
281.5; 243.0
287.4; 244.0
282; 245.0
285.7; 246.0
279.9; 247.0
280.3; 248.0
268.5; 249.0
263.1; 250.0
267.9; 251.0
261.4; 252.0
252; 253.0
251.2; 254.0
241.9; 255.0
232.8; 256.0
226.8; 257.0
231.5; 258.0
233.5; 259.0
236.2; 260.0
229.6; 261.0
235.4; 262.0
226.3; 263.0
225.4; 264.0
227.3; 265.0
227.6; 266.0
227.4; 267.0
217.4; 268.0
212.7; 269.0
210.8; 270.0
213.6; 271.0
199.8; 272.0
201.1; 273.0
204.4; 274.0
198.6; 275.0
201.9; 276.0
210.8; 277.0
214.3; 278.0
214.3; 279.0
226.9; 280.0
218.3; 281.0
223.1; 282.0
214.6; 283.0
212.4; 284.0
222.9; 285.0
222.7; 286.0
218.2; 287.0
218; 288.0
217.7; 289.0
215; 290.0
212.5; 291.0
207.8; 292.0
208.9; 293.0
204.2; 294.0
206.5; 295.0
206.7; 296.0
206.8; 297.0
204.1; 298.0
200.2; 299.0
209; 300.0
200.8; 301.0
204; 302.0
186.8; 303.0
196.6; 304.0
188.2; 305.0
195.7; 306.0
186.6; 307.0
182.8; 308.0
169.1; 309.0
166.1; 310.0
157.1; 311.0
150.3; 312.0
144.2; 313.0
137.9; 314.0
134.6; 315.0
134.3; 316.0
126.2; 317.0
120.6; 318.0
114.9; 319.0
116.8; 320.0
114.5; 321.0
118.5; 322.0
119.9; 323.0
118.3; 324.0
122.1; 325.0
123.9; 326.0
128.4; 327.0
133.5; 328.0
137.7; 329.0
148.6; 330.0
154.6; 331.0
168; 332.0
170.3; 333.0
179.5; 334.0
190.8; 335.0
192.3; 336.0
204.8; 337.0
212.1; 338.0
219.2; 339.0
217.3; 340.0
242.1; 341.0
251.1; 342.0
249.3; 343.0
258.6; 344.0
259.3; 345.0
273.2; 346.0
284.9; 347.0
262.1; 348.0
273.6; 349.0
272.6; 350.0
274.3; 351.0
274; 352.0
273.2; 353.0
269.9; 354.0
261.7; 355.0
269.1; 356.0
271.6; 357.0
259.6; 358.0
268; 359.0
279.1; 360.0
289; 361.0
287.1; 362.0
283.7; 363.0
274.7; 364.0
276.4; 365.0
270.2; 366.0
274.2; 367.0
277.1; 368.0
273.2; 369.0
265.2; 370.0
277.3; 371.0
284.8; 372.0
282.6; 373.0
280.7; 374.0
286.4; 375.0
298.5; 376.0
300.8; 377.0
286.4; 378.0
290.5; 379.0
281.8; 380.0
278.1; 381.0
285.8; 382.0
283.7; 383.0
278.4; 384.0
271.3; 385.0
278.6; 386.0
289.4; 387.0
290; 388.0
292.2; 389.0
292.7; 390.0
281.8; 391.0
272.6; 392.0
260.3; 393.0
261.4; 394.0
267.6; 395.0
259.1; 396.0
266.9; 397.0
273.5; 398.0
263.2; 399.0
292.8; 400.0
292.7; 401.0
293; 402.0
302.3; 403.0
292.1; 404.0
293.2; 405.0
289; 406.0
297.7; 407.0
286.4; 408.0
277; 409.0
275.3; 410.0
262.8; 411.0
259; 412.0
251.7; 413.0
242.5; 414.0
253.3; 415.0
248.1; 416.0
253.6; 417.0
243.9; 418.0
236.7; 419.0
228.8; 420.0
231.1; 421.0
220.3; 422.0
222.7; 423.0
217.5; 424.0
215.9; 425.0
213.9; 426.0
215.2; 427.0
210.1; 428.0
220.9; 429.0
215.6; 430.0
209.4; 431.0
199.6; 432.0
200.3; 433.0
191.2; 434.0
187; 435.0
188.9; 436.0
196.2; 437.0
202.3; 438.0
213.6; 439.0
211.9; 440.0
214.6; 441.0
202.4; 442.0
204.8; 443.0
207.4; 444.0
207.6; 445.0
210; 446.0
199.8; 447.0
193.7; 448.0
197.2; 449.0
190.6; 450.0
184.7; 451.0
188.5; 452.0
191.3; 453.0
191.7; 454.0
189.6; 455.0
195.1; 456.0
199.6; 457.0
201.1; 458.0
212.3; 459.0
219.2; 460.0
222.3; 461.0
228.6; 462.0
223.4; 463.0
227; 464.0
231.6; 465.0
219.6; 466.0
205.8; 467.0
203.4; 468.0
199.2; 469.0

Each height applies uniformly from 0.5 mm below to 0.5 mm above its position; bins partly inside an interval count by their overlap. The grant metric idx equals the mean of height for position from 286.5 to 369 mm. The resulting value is 206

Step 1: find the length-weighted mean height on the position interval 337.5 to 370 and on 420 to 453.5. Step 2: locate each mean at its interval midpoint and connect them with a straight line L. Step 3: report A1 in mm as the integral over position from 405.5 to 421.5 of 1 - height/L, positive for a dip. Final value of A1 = -2.6 mm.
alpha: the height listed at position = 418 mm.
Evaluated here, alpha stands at 243.9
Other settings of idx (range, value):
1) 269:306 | 209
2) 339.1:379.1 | 272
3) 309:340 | 150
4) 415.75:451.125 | 211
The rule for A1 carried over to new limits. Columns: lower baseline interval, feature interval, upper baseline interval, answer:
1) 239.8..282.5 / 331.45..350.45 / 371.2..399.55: 2.5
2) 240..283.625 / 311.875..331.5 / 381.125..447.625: 9.1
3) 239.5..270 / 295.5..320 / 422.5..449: 6.9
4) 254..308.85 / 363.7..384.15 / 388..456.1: -4.7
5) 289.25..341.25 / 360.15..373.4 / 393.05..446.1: -4.7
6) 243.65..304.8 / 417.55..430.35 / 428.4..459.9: -1.2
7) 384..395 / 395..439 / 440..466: 0.7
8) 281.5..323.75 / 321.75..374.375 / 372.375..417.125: -0.2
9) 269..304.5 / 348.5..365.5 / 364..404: -0.9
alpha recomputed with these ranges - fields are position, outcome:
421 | 231.1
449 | 197.2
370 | 265.2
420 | 228.8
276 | 201.9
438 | 202.3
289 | 217.7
